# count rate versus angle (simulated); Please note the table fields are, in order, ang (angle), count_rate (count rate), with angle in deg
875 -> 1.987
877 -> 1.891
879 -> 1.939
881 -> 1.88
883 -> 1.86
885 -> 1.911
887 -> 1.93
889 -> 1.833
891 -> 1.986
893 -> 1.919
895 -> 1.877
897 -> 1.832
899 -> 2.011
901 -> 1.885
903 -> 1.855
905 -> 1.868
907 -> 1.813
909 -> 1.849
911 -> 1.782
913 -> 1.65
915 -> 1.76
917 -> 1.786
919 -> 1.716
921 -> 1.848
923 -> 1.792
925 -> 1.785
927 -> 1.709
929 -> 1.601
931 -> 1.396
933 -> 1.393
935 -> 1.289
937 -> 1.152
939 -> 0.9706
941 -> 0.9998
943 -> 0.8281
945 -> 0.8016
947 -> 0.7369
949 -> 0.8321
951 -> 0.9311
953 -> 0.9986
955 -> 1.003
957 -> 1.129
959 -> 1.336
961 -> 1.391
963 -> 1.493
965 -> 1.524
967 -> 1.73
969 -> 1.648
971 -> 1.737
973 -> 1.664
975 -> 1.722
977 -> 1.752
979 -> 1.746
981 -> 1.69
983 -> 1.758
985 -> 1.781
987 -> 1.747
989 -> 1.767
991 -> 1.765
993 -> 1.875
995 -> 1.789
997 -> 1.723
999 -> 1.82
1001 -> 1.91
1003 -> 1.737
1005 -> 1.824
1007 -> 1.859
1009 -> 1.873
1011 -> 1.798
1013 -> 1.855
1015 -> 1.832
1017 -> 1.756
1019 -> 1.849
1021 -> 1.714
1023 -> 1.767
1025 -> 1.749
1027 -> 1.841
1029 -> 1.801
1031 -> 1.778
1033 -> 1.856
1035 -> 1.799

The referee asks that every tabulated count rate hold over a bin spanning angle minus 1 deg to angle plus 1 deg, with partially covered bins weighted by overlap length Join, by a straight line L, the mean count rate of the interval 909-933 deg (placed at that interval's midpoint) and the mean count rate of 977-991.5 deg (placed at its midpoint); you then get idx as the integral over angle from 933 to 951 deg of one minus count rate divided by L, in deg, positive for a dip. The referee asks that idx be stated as 7.79 deg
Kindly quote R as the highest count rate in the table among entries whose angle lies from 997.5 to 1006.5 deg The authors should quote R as 1.91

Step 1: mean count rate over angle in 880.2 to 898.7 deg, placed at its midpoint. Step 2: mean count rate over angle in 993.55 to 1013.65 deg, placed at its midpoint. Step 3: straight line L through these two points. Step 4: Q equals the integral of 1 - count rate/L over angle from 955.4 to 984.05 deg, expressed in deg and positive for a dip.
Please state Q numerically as 4.0 deg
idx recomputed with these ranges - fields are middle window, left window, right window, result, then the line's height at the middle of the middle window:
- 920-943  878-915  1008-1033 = 5.33 deg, 1.85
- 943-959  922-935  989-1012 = 6.95 deg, 1.66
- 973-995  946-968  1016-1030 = -5.00 deg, 1.43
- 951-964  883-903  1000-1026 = 4.56 deg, 1.85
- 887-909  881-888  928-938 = -1.77 deg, 1.75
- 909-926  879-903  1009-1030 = 1.00 deg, 1.88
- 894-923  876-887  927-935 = -2.75 deg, 1.67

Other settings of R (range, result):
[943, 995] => 1.875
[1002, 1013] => 1.873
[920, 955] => 1.848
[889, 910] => 2.011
